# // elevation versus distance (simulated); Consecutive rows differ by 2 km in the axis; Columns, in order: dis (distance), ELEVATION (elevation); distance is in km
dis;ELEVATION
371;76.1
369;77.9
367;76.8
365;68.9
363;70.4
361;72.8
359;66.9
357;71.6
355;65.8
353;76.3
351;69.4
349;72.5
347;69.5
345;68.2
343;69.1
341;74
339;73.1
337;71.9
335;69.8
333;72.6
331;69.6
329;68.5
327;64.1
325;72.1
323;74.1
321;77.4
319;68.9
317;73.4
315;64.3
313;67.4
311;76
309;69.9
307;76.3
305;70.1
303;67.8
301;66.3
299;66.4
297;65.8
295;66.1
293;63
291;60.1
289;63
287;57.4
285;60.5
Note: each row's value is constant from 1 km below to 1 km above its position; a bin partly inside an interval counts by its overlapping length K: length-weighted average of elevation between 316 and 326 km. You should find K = 73.2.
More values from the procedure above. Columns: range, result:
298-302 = 66.3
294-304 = 66.5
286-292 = 60.2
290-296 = 63.1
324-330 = 68.2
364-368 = 72.8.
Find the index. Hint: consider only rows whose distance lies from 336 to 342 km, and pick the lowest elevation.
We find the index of 71.9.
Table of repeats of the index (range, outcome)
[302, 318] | 64.3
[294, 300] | 65.8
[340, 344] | 69.1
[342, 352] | 68.2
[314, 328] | 64.1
